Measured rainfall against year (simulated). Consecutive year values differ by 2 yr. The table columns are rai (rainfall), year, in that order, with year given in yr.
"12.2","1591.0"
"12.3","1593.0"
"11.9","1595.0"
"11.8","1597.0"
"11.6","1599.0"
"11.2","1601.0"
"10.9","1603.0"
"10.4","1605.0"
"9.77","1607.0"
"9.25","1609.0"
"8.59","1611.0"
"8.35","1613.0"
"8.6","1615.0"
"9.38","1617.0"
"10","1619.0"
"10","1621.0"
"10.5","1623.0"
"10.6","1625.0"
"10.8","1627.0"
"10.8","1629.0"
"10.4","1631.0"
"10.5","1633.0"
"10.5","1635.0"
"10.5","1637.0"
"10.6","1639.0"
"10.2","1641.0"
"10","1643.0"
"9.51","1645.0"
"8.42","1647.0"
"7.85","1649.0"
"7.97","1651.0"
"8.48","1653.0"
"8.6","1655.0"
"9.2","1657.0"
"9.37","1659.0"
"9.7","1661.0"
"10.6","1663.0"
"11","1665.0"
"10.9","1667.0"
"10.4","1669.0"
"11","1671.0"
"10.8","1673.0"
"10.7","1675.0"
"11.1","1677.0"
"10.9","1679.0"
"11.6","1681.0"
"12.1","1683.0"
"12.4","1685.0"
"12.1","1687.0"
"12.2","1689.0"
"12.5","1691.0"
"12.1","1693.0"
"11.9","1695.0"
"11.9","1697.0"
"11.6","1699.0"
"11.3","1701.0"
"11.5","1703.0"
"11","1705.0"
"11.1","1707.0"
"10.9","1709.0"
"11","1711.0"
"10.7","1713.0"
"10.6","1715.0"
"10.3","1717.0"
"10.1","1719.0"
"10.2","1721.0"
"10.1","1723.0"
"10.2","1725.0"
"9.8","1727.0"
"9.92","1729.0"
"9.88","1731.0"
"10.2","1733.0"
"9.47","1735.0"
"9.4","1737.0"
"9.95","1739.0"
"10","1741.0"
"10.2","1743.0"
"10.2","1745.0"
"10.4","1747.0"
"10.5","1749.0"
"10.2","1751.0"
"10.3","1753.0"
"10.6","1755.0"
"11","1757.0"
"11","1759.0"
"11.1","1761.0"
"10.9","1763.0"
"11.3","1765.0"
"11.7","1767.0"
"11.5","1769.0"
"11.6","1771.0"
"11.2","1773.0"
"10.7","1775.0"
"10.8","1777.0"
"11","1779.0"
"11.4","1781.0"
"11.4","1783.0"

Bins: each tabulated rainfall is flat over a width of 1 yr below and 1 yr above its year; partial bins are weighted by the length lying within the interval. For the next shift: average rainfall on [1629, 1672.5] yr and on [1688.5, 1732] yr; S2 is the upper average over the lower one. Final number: 1.1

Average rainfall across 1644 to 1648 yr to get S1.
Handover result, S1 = 8.96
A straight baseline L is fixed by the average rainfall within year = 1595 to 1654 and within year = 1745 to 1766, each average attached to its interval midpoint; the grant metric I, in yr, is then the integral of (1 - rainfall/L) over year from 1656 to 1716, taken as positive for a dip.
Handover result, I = -4.9 yr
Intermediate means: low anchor 9.95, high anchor 10.7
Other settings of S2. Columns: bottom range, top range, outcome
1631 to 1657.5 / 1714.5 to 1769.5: 1.10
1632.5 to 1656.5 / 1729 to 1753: 1.07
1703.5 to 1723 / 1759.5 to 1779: 1.05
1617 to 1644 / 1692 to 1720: 1.07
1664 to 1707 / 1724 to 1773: 0.91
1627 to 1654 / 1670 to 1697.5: 1.20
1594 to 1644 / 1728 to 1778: 1.03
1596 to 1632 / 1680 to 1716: 1.14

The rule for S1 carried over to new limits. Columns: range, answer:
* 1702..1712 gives 11.1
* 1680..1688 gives 12.1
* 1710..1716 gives 10.8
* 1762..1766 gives 11.1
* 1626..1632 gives 10.7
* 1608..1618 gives 8.83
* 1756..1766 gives 11.1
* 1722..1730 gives 10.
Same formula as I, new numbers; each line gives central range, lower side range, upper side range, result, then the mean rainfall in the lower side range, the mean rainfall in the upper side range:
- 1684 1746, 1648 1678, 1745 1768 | -2.7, 9.84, 10.8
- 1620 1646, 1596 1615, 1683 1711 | 0.5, 10.1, 11.7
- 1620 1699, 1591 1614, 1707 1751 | -0.8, 10.6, 10.2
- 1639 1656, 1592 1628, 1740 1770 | 2.4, 10.3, 10.7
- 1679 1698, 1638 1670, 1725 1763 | -4.3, 9.55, 10.2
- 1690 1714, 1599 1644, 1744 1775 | -2.0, 10.1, 10.9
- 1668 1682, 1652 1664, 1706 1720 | -1.7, 9.32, 10.7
